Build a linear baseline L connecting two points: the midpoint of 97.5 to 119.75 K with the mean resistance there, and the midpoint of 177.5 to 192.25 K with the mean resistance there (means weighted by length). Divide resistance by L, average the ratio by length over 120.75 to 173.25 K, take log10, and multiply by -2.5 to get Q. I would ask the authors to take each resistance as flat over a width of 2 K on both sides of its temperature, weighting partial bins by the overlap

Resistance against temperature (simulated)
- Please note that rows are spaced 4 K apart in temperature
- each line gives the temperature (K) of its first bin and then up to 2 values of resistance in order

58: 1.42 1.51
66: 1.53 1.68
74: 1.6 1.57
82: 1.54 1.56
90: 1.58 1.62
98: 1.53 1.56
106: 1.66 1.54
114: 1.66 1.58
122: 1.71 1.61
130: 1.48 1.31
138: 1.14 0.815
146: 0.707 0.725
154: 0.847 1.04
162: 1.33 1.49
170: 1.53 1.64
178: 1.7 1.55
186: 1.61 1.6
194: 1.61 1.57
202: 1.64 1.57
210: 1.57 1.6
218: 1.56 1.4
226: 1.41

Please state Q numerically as 0.300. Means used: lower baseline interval 1.59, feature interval 1.21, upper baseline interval 1.61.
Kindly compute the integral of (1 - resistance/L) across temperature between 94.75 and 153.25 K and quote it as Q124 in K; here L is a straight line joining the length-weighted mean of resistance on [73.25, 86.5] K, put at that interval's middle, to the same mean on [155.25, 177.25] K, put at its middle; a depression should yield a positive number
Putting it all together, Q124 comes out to 5.31 K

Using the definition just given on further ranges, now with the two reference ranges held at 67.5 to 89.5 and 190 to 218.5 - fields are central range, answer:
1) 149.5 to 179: 5.34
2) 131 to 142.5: 3.12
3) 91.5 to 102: 0.11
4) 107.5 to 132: -0.14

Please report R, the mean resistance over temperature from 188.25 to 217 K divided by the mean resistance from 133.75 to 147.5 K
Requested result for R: 1.7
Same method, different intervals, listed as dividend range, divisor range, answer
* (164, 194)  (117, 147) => 1.22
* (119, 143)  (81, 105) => 0.88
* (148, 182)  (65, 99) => 0.82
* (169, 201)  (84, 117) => 1.01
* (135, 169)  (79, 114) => 0.66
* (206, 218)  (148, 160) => 1.81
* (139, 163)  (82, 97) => 0.57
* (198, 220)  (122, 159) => 1.43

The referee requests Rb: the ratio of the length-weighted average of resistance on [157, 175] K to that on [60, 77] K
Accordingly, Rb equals 0.9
